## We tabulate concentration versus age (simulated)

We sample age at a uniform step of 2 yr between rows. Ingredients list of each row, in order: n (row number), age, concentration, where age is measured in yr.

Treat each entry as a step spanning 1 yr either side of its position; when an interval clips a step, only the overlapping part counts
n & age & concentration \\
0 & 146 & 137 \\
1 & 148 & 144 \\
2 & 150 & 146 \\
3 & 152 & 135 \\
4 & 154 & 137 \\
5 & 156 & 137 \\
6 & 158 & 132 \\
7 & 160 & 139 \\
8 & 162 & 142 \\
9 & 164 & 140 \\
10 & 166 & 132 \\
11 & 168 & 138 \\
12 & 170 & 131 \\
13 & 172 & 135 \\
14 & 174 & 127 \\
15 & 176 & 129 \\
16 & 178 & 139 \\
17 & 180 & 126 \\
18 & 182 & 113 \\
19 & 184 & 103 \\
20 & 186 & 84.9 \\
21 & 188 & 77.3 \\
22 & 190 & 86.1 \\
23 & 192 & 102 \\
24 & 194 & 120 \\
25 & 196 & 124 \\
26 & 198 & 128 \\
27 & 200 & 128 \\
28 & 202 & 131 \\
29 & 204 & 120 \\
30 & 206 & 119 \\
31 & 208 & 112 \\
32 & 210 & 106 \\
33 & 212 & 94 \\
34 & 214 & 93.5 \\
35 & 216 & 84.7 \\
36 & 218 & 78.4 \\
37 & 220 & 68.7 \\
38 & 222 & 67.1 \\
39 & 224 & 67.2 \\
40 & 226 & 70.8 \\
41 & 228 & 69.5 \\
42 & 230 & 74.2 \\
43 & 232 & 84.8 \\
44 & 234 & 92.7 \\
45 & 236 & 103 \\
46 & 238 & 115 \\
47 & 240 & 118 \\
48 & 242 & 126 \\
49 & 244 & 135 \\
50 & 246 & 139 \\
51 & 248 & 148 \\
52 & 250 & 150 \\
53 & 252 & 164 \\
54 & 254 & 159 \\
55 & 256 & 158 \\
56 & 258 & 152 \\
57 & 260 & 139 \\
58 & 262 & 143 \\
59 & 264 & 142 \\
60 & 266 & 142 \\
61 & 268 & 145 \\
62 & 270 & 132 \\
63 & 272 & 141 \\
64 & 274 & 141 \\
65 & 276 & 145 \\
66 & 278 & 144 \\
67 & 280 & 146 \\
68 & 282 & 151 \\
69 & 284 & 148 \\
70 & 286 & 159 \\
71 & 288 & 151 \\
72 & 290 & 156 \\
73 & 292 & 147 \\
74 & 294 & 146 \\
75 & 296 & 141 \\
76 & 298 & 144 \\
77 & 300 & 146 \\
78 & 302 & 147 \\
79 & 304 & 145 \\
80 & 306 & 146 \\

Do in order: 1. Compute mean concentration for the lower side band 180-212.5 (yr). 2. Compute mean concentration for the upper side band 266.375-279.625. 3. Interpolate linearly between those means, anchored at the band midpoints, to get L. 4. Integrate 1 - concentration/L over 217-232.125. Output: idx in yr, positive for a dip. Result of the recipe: 6.19 yr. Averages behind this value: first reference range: 110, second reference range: 142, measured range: 71.9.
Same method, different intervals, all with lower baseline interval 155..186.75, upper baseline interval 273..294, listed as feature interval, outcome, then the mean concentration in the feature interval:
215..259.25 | 9.6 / 110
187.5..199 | 2.2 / 107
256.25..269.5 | 0.1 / 144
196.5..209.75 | 1.2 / 122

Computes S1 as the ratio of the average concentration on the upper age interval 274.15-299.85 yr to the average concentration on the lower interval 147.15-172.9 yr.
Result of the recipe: 1.1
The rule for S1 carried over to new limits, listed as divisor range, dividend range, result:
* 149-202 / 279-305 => 1.19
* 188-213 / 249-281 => 1.30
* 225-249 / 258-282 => 1.34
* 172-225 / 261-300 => 1.38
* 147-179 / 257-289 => 1.06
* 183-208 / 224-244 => 0.87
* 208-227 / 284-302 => 1.80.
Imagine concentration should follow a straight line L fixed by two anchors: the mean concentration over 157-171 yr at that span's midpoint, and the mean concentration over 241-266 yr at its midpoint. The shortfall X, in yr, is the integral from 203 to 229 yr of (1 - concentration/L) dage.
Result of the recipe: 9.8 yr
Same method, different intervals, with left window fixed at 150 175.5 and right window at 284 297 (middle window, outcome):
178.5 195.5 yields 4.3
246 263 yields -0.6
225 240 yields 5.7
